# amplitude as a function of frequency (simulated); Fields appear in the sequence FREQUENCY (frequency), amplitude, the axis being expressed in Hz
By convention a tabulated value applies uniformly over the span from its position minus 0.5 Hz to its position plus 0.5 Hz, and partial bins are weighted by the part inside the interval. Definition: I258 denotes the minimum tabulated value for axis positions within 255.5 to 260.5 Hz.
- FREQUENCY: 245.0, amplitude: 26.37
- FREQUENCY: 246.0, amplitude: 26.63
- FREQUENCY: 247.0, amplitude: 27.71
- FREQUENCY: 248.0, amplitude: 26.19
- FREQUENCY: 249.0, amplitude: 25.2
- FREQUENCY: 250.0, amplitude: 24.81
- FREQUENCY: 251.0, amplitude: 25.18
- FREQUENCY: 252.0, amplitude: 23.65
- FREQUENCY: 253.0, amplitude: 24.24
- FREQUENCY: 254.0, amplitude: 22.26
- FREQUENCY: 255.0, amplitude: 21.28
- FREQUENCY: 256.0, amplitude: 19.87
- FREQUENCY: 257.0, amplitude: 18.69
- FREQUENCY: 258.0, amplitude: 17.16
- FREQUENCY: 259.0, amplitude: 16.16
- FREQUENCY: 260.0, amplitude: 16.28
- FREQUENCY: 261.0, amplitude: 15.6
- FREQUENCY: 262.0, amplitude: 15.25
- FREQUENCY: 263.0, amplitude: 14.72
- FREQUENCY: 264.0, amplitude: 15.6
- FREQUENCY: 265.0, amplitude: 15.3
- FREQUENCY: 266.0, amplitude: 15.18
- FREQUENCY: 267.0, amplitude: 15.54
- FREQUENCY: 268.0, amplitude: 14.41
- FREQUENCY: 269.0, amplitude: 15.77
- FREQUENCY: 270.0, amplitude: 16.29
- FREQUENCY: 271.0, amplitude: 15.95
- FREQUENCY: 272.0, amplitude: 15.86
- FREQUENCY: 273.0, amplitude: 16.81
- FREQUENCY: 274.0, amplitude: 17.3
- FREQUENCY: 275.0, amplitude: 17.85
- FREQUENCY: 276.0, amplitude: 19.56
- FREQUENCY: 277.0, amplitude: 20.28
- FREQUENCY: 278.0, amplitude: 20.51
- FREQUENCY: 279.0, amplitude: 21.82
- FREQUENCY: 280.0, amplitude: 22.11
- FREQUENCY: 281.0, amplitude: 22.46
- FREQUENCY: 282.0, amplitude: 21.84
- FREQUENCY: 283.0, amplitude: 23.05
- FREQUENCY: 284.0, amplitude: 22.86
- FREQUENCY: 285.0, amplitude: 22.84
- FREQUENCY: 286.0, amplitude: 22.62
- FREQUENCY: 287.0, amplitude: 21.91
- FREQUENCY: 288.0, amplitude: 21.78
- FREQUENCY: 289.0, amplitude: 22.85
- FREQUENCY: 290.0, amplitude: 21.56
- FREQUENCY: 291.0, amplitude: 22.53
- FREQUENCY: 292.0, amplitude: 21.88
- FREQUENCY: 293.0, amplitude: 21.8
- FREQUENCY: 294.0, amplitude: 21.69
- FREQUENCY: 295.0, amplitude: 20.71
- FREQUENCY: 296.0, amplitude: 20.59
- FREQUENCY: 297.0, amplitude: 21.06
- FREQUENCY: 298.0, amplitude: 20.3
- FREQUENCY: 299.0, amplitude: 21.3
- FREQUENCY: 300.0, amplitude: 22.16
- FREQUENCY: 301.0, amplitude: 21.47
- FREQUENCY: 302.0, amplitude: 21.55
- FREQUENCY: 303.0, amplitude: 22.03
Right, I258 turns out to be 16.16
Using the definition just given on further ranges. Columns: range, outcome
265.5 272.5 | 14.41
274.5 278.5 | 17.85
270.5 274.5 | 15.86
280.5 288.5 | 21.78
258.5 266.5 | 14.72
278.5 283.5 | 21.82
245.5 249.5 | 25.2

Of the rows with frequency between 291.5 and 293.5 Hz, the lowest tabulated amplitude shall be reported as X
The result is 21.8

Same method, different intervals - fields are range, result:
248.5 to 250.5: 24.81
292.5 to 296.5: 20.59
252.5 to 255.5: 21.28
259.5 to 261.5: 15.6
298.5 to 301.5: 21.3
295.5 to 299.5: 20.3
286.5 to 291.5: 21.56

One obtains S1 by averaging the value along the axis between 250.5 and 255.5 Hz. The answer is 23.3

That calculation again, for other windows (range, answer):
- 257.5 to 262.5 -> 16.1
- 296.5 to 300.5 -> 21.2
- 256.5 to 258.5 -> 17.9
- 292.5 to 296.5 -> 21.2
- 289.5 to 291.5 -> 22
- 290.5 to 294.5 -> 22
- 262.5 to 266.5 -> 15.2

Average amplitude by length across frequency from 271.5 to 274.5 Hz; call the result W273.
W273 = 16.7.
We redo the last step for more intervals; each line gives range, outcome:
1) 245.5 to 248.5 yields 26.8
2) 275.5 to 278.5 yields 20.1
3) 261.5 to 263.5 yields 15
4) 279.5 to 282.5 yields 22.1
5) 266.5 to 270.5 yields 15.5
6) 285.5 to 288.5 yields 22.1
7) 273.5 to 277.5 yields 18.7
